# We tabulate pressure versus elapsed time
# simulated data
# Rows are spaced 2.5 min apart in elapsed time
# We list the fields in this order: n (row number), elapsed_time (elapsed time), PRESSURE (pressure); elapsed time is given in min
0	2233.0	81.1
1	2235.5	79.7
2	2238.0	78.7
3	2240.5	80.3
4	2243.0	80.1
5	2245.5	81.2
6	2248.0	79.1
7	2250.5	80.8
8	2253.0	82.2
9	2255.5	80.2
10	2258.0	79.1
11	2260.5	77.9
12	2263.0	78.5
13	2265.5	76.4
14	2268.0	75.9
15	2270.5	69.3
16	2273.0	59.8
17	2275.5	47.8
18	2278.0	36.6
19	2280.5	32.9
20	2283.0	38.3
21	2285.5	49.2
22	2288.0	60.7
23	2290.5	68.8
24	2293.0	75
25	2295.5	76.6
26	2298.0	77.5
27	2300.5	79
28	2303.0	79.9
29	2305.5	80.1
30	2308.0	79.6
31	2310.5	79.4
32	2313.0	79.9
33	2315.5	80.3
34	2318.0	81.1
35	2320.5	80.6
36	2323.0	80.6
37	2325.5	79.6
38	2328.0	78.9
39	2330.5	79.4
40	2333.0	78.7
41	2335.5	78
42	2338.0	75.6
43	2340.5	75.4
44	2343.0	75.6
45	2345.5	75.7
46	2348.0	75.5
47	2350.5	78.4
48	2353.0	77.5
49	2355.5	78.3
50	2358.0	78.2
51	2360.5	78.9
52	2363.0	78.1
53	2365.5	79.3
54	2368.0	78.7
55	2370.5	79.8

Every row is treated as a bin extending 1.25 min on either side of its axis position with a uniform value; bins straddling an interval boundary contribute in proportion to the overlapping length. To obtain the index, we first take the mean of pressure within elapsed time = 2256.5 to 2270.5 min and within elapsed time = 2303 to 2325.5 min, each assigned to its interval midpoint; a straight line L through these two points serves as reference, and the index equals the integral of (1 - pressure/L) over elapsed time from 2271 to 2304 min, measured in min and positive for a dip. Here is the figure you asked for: 7.7 min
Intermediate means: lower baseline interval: 76.9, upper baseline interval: 80.2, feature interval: 60.2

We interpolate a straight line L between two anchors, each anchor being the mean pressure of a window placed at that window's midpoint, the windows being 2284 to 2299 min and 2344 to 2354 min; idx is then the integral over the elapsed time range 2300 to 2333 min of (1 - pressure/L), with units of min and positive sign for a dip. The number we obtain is -3.92 min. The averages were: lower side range 67.3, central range 79.9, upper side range 76.7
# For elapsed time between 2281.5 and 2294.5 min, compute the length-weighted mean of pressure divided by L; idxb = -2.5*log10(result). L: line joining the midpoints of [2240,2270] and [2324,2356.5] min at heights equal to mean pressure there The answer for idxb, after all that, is 0.322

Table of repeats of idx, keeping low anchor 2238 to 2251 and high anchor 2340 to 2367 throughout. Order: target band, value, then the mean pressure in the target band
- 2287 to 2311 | 0.93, 75.7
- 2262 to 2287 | 7.28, 56.3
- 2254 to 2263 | 0.08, 79.1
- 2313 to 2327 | -0.38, 80.4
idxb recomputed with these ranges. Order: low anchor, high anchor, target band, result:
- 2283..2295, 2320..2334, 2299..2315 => -0.14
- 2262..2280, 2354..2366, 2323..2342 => -0.07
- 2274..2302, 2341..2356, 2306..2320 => -0.21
